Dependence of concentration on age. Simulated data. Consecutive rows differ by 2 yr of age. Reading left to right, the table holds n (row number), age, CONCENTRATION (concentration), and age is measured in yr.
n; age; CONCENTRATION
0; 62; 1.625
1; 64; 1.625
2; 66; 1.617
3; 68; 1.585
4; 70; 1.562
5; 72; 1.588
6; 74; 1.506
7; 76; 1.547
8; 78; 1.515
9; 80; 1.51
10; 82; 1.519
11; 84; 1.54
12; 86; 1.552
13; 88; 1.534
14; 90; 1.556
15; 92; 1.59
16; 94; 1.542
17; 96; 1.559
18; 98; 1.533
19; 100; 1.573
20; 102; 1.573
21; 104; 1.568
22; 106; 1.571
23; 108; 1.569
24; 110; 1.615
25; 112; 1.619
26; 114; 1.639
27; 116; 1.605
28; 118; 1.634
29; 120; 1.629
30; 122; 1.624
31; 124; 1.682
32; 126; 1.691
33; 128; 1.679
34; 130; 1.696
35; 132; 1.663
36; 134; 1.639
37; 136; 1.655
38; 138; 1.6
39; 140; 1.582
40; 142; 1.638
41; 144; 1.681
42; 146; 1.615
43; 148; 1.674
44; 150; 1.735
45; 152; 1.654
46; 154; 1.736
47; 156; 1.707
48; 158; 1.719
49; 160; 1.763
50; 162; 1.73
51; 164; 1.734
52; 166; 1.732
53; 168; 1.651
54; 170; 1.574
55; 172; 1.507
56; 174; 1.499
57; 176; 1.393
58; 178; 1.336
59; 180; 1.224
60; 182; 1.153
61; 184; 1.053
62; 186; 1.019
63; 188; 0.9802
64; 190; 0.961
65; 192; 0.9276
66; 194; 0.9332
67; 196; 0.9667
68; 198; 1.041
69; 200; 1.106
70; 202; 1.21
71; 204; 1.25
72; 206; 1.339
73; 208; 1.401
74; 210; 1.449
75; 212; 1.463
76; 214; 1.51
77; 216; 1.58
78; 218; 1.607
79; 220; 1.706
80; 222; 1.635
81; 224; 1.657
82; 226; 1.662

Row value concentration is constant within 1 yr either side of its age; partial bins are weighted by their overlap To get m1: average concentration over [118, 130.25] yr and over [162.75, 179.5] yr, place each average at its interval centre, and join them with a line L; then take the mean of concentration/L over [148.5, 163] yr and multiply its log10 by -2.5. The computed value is -0.09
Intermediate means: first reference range 1.66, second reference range 1.55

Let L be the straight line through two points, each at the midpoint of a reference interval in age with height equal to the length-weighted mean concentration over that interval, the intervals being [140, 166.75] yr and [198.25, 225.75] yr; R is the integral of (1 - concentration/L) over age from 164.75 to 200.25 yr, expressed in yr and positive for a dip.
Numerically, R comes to 7.85 yr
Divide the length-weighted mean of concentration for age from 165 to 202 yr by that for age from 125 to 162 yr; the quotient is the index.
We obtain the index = 0.73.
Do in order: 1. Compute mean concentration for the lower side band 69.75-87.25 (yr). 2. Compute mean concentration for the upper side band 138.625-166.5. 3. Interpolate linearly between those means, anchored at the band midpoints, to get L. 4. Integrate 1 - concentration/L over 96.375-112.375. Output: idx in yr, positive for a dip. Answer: 0.2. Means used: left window 1.54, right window 1.69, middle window 1.58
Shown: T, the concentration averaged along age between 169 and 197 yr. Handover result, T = 1.18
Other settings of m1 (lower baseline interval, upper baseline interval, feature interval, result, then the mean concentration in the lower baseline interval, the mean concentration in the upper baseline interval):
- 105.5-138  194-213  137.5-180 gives -0.12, 1.64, 1.23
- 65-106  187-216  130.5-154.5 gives -0.20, 1.55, 1.2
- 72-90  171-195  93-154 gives -0.18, 1.53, 1.17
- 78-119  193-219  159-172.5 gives -0.20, 1.57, 1.3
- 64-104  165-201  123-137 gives -0.19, 1.55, 1.23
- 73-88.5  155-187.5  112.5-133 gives -0.10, 1.53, 1.48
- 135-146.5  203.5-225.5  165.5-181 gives 0.07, 1.63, 1.52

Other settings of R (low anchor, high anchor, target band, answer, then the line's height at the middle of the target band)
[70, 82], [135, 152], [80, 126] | -0.1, 1.58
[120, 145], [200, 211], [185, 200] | 4.2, 1.37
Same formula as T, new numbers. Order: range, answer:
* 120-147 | 1.65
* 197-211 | 1.26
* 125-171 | 1.68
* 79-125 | 1.58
